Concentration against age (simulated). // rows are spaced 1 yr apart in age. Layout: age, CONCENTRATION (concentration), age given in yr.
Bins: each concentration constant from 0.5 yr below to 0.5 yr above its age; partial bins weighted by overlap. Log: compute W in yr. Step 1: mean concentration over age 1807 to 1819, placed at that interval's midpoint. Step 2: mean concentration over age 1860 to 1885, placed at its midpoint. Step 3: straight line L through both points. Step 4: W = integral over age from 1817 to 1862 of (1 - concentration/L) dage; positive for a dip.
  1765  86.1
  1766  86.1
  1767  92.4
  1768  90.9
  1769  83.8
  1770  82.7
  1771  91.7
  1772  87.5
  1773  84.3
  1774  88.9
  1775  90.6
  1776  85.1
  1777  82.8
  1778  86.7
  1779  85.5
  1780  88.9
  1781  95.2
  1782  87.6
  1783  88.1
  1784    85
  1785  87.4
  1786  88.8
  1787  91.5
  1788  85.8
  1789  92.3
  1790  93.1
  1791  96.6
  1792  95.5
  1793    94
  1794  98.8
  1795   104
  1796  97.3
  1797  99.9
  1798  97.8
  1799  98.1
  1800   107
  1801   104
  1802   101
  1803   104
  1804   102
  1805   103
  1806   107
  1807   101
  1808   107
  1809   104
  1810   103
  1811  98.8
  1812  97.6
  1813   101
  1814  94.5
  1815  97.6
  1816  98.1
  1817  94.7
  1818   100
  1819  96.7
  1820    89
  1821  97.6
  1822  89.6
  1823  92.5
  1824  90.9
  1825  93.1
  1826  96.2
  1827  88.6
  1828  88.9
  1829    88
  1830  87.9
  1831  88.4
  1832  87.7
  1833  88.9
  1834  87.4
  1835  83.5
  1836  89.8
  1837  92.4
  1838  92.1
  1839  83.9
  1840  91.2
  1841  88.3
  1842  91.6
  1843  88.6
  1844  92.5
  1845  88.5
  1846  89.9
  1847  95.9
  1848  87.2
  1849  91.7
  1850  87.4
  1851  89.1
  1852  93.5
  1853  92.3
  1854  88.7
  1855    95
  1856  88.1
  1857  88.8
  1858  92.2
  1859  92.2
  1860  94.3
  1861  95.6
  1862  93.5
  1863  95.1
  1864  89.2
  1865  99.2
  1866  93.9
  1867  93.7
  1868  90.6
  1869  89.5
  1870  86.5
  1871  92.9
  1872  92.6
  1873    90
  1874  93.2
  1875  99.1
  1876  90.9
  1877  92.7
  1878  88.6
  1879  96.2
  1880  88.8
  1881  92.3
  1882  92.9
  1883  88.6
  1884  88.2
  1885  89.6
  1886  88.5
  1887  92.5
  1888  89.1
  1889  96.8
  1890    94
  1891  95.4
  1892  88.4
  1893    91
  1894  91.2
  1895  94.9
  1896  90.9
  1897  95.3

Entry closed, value 2.5 yr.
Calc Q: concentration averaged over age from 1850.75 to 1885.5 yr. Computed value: 92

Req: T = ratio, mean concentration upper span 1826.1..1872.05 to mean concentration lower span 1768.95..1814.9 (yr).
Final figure 0.96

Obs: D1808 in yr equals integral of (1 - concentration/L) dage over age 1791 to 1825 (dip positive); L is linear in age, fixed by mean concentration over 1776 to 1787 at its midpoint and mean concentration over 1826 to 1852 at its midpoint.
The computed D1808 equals -4.0 yr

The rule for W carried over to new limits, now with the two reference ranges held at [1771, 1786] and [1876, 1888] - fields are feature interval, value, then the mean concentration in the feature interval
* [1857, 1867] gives -0.39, 93.6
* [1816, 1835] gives -0.51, 91.4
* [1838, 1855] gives -0.11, 90.2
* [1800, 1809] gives -1.57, 104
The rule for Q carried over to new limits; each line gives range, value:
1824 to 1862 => 90.3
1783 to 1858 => 93.9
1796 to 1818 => 101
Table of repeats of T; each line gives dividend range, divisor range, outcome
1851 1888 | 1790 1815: 0.91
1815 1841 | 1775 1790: 1.03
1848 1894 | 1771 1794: 1.03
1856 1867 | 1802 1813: 0.91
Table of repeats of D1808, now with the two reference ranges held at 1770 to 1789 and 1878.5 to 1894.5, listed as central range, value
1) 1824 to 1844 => 0.1 yr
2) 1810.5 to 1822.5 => -1.0 yr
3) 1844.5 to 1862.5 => -0.2 yr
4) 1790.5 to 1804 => -1.8 yr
